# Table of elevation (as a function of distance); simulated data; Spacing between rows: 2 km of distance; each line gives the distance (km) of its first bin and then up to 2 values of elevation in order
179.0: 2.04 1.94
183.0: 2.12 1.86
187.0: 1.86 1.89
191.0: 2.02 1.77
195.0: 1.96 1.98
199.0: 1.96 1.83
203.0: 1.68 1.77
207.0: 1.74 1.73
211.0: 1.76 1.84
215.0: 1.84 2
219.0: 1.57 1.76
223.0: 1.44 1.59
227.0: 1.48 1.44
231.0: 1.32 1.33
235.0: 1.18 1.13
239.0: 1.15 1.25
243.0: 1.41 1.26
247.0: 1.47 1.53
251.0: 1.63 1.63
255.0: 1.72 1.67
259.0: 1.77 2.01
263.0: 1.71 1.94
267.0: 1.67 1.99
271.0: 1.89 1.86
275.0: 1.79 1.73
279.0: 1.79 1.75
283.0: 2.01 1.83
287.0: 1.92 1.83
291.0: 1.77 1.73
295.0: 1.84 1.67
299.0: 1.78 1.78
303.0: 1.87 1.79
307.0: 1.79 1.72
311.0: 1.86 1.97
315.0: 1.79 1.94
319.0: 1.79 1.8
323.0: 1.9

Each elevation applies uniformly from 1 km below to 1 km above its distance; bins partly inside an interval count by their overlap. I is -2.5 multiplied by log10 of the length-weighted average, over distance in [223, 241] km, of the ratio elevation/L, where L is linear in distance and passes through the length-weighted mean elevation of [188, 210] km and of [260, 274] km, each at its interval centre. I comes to 0.363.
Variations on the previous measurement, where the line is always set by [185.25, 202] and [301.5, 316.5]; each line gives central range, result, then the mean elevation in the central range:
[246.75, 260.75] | 0.127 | 1.66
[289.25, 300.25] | 0.046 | 1.76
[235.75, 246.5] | 0.441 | 1.25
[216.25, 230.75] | 0.186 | 1.59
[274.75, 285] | 0.019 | 1.82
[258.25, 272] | 0.002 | 1.86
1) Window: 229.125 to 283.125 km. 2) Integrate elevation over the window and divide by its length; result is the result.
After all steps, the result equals 1.61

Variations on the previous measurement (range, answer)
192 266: 1.63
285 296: 1.82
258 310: 1.82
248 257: 1.63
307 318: 1.85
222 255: 1.4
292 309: 1.78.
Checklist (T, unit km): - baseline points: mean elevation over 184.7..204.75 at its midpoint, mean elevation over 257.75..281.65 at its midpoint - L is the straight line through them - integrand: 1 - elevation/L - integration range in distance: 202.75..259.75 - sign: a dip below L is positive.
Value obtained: 9.2 km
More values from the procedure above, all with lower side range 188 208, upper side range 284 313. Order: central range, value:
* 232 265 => 5.9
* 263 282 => 0.0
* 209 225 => 1.0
